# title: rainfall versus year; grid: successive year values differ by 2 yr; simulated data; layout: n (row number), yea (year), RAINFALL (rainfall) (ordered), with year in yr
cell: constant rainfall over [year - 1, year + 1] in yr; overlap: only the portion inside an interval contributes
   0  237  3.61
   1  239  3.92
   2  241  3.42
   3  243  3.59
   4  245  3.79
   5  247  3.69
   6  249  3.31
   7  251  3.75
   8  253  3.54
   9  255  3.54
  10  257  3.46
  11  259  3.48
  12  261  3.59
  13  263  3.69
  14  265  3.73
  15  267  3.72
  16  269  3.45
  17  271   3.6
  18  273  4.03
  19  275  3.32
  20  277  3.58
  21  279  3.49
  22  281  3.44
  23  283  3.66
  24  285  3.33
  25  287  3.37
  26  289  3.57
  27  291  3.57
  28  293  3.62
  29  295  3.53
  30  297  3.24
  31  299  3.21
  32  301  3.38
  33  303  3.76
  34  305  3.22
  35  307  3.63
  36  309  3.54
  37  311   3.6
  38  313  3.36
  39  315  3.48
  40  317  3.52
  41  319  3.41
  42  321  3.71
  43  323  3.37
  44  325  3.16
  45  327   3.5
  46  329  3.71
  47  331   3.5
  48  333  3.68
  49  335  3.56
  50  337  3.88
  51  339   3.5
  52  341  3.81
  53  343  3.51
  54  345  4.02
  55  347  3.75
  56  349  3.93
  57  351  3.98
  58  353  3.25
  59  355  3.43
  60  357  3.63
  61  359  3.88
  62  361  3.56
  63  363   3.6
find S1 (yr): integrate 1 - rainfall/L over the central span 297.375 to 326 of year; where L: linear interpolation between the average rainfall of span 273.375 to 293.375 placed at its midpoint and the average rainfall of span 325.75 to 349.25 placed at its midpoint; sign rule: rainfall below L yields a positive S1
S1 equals 1.2 yr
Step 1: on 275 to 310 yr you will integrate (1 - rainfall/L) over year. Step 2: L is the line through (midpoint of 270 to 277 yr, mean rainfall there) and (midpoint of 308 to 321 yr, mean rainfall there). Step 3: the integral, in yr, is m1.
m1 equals 1.0 yr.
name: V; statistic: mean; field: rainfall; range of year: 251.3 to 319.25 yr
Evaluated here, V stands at 3.52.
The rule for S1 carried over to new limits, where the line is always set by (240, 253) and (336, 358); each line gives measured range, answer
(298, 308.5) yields 0.6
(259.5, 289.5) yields 0.4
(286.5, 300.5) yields 0.8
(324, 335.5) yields 0.5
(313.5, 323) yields 0.4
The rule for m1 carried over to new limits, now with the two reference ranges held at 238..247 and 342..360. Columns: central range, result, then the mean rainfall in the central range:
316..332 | 0.9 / 3.49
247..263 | 0.6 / 3.54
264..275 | 0.1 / 3.67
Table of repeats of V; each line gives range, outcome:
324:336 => 3.52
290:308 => 3.46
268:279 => 3.59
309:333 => 3.49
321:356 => 3.62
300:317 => 3.5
